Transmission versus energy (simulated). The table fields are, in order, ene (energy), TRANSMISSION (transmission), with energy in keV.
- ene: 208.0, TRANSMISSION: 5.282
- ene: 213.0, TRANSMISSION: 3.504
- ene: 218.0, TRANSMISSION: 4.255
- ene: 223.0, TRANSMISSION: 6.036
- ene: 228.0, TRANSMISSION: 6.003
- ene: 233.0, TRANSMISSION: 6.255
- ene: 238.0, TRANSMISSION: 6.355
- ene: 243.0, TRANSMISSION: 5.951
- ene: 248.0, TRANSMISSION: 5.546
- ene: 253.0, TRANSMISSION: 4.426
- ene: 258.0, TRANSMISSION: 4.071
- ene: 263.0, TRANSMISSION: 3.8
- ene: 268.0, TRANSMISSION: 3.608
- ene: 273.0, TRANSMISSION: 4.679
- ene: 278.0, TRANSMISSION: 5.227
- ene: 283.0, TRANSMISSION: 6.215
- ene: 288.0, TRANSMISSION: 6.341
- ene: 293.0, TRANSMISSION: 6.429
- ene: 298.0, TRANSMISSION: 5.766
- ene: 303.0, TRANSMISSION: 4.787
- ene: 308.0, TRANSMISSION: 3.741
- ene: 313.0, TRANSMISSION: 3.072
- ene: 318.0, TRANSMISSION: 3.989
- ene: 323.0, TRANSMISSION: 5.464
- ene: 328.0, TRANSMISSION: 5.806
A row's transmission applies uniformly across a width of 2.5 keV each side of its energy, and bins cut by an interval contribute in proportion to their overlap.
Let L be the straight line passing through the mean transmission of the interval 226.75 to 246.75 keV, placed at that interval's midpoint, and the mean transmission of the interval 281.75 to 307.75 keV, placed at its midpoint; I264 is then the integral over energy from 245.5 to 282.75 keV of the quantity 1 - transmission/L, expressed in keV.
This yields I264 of 8.4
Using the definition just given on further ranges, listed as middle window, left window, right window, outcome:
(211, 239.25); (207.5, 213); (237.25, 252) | -1.83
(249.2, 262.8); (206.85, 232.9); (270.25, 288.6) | 2.69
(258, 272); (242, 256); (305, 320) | 2.69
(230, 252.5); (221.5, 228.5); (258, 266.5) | -3.59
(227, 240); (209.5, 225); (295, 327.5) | -4.61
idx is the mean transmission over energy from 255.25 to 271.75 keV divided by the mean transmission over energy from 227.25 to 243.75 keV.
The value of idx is 0.6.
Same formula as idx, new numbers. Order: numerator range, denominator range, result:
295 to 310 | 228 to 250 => 0.80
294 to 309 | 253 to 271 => 1.28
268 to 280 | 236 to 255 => 0.84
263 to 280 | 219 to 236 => 0.74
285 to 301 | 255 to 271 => 1.58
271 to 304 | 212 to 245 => 1.02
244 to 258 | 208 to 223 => 1.10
